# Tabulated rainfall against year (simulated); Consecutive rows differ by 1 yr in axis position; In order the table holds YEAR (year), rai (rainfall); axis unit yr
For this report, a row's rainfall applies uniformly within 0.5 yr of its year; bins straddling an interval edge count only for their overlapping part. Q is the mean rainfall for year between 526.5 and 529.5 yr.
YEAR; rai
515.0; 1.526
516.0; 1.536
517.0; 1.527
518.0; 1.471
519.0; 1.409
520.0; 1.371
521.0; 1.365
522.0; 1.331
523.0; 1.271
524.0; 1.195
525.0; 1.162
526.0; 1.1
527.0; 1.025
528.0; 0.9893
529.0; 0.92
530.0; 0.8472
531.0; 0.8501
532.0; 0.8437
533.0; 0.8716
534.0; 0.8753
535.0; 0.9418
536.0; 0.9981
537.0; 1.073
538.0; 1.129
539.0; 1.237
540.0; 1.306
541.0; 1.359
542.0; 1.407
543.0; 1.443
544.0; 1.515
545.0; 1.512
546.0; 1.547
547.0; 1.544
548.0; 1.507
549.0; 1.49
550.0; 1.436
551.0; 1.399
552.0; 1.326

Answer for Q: 0.978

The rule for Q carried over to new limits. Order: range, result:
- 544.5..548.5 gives 1.53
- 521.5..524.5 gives 1.27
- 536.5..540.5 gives 1.19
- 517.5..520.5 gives 1.42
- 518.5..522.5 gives 1.37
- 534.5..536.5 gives 0.97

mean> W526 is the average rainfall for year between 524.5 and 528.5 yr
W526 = 1.07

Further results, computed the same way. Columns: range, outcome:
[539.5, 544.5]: 1.41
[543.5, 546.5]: 1.52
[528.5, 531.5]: 0.872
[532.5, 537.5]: 0.952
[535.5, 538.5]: 1.07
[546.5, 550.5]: 1.49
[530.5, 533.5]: 0.855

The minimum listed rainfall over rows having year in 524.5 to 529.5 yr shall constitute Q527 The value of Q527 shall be 0.92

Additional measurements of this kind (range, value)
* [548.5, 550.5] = 1.436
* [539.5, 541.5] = 1.306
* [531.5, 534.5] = 0.8437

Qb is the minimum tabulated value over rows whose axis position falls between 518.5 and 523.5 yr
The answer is 1.271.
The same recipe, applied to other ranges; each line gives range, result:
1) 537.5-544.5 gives 1.129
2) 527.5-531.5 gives 0.8472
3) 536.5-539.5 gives 1.073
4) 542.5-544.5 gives 1.443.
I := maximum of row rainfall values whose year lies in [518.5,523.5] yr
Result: 1.409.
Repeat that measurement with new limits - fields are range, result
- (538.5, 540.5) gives 1.306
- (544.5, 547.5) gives 1.547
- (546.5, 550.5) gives 1.544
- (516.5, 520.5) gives 1.527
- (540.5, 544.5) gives 1.515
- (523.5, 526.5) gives 1.195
